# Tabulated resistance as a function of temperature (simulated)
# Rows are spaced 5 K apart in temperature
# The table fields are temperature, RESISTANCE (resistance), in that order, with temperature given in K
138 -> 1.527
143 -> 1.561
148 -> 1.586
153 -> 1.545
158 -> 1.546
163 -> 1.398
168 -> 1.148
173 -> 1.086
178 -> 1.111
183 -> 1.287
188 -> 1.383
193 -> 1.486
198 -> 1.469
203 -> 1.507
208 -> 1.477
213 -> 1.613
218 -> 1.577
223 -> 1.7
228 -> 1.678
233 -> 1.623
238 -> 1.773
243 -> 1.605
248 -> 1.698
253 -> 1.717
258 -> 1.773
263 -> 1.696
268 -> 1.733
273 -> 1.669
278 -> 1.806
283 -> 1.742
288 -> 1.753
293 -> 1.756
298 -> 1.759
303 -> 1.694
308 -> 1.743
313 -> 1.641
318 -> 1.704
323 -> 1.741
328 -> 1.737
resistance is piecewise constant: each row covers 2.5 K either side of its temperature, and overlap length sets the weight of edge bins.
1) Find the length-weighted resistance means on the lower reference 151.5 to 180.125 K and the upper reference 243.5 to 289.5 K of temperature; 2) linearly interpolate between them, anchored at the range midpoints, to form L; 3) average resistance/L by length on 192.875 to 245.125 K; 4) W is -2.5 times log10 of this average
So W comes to -0.05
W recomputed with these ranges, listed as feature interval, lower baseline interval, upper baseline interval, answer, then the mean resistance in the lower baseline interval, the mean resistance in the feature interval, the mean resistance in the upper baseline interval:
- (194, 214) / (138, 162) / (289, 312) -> 0.07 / 1.55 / 1.51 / 1.73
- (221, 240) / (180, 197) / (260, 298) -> -0.10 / 1.38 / 1.69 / 1.74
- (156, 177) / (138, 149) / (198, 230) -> 0.22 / 1.56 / 1.28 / 1.58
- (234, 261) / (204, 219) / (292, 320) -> -0.06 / 1.55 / 1.71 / 1.71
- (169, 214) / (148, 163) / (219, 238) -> 0.17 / 1.53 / 1.36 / 1.67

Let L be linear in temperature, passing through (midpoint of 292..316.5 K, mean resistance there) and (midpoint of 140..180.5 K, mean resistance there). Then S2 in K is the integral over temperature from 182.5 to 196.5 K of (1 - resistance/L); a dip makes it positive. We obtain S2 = 0.38 K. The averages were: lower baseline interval 1.37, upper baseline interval 1.72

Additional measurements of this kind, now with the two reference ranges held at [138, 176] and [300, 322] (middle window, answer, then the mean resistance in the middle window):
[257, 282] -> -1.7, 1.73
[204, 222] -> -0.5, 1.56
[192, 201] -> 0.1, 1.48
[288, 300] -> -0.6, 1.76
